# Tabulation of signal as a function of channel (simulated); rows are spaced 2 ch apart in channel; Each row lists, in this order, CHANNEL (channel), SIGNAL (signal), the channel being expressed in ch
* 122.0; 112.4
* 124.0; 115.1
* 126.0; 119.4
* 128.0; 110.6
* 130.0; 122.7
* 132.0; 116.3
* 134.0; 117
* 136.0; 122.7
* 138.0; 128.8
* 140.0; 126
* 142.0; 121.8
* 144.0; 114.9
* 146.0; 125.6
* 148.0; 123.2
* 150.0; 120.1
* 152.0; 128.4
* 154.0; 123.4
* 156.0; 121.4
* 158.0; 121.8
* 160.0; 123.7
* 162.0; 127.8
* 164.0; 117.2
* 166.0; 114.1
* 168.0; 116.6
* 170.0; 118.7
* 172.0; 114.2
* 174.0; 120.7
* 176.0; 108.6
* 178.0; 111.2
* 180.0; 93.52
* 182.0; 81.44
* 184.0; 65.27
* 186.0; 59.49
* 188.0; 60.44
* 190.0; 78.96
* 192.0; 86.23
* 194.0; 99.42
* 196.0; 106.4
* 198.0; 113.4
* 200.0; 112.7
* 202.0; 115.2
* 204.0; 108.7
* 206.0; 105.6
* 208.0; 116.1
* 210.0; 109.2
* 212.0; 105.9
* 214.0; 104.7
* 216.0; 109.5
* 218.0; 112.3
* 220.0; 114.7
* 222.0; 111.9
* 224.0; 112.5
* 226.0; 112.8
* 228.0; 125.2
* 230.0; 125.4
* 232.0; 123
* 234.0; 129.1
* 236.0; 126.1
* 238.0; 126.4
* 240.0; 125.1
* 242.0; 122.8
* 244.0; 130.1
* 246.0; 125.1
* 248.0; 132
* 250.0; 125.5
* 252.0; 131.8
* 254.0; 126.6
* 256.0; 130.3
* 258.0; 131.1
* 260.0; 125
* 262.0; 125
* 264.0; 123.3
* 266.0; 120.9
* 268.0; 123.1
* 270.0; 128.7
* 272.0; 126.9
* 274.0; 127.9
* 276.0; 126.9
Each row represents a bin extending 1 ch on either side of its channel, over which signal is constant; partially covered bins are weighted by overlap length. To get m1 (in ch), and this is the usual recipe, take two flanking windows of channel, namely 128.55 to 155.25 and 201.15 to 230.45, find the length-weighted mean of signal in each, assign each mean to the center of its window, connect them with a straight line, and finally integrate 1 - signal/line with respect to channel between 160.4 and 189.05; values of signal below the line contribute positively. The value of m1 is 4.11 ch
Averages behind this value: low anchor 122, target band 101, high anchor 112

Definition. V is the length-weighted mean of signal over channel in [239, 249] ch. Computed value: 127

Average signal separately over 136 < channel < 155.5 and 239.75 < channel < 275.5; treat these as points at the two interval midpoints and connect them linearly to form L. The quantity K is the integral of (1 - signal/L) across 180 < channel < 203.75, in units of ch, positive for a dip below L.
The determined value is 6.7 ch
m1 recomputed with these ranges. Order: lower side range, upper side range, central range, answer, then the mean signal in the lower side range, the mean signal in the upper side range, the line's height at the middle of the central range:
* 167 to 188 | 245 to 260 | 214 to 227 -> 0.39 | 97.1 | 129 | 115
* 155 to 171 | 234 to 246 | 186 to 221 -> 6.02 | 120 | 126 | 123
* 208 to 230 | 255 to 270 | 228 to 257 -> -1.77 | 113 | 126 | 120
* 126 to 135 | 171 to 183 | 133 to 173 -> -3.69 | 117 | 105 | 111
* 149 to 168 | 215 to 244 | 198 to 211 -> 1.00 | 122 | 120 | 121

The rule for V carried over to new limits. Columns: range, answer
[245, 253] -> 129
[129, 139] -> 122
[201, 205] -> 112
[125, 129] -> 115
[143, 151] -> 121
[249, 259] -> 129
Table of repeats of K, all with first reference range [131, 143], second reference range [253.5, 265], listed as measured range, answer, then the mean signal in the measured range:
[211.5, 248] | 1.80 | 120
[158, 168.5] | 0.25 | 120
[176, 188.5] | 4.25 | 81.7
